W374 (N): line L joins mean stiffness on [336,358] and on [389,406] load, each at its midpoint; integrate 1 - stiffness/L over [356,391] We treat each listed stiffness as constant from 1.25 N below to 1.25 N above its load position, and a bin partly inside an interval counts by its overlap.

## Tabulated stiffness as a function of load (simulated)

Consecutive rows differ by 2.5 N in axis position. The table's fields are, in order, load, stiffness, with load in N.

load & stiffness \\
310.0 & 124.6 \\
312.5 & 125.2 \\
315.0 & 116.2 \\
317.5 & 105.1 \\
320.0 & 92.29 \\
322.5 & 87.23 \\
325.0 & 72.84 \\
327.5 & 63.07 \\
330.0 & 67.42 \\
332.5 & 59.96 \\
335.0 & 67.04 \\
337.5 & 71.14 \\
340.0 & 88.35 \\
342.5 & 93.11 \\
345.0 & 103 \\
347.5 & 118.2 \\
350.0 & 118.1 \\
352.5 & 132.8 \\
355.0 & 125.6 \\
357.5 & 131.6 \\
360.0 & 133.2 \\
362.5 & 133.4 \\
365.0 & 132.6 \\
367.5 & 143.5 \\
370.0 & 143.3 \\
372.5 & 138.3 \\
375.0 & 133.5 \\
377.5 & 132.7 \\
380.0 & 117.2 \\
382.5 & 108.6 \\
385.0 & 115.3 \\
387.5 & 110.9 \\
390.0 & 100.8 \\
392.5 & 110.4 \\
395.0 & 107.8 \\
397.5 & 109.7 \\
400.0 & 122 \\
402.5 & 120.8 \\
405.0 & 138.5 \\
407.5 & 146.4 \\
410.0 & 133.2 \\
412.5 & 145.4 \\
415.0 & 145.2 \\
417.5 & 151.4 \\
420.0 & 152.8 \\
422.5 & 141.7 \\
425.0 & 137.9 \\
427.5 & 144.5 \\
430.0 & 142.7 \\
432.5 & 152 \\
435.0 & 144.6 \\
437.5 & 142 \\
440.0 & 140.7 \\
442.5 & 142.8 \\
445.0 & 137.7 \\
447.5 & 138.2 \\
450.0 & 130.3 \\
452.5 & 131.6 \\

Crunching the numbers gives -4.8 N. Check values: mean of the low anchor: 108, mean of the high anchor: 116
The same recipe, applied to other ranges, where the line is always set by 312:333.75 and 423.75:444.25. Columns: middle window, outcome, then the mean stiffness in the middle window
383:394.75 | 1.1 N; 109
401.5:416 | -0.9 N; 138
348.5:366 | -4.3 N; 129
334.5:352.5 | -0.1 N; 97.9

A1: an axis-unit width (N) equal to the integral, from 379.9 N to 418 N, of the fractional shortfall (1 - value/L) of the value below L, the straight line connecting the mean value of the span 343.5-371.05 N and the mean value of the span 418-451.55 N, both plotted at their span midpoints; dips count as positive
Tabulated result 3.45 N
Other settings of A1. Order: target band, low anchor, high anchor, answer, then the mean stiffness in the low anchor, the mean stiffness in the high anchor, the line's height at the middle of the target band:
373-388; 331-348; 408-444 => -1.18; 84.1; 144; 113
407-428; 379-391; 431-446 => -2.22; 111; 143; 131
